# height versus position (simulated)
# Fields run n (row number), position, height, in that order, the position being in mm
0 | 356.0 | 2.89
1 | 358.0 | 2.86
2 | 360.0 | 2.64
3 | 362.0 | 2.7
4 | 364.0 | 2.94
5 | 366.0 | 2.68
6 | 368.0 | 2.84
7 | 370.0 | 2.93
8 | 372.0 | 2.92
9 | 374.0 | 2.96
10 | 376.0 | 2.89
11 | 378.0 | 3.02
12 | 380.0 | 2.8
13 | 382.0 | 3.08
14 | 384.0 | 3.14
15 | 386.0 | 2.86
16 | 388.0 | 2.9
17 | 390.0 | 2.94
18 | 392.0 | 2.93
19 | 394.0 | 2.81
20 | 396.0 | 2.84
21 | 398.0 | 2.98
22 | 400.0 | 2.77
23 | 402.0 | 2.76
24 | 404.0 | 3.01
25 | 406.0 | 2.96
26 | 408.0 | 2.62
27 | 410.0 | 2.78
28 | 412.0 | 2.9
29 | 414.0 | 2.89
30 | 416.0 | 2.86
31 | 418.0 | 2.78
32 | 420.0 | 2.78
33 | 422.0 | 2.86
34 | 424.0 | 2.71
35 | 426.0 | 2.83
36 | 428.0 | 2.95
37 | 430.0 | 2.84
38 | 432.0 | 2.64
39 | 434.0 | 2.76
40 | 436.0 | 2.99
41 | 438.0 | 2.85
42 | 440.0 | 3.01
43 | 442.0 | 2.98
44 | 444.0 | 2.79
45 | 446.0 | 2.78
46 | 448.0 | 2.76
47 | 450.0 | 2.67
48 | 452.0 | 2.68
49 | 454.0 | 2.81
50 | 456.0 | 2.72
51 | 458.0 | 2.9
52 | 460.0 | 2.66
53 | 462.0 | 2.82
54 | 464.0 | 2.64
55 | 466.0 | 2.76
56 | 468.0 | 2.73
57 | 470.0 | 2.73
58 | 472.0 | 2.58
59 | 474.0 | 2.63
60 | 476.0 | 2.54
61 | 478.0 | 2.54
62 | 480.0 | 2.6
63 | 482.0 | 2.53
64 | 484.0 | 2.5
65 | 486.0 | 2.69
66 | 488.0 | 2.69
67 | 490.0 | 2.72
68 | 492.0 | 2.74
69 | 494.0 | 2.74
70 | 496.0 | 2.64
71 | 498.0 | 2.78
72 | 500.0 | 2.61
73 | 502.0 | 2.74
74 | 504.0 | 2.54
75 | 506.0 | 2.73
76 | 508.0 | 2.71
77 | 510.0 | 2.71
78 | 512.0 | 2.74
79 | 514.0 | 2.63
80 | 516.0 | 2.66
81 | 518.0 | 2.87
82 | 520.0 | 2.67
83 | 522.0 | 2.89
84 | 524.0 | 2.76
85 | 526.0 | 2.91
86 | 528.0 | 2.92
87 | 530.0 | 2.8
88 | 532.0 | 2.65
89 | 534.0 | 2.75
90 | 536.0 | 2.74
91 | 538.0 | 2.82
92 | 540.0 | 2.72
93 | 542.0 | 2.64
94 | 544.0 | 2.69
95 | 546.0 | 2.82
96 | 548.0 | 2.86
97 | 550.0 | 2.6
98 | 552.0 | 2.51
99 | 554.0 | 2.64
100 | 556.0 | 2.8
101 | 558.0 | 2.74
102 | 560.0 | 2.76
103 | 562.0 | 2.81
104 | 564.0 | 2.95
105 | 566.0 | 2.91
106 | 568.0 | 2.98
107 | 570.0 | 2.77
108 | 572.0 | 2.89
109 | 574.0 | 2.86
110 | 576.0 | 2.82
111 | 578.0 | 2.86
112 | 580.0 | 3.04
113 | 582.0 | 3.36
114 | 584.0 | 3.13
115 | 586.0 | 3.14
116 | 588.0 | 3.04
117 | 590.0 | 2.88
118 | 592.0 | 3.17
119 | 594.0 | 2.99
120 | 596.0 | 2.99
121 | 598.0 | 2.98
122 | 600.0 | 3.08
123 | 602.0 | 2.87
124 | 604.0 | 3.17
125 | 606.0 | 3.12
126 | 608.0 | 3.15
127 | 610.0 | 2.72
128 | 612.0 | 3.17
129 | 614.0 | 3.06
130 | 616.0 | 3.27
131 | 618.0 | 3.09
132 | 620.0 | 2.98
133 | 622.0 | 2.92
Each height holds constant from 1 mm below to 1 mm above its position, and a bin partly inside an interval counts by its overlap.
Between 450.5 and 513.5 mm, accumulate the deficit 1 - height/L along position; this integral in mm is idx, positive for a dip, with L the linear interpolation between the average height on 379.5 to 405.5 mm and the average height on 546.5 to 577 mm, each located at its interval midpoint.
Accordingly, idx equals 3.7 mm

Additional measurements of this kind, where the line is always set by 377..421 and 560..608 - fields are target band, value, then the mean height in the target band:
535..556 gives 1.8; 2.71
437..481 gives 2.7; 2.74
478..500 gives 2.1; 2.65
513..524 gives 0.8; 2.75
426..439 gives 0.3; 2.84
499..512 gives 1.2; 2.68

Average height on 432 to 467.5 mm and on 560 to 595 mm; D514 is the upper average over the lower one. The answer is 1.06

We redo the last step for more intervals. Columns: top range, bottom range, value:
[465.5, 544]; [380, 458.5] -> 0.95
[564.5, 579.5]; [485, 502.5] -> 1.06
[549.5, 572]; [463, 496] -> 1.05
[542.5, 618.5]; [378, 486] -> 1.05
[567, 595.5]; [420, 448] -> 1.05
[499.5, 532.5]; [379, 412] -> 0.95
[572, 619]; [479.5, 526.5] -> 1.13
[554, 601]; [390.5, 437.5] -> 1.04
